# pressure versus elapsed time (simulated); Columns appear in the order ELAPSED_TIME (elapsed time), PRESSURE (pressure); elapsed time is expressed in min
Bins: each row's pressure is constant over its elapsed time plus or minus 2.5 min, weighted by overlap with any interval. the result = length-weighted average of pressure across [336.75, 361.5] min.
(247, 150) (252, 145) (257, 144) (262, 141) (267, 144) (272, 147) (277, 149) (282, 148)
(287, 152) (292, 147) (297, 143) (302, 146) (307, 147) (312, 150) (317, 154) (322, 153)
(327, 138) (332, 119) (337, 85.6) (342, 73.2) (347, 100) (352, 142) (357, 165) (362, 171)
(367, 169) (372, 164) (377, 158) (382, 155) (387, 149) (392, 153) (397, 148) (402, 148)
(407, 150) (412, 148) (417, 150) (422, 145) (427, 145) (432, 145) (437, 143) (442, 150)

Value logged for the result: 120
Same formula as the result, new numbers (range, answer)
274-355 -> 134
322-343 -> 112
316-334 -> 141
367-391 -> 158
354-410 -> 157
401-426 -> 148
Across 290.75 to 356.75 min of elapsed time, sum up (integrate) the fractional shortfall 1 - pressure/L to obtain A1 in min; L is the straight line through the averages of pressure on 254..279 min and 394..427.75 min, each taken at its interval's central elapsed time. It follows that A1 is 6.60 min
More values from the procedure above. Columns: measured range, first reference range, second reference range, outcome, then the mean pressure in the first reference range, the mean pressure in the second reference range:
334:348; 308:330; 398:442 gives 5.9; 148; 147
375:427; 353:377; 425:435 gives 1.2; 165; 145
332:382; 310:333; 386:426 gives 3.3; 144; 149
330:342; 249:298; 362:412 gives 4.4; 146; 155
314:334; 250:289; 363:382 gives 1.7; 146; 163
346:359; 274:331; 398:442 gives 0.7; 147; 147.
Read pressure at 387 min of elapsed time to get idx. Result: 149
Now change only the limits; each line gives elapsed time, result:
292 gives 147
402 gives 148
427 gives 145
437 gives 143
